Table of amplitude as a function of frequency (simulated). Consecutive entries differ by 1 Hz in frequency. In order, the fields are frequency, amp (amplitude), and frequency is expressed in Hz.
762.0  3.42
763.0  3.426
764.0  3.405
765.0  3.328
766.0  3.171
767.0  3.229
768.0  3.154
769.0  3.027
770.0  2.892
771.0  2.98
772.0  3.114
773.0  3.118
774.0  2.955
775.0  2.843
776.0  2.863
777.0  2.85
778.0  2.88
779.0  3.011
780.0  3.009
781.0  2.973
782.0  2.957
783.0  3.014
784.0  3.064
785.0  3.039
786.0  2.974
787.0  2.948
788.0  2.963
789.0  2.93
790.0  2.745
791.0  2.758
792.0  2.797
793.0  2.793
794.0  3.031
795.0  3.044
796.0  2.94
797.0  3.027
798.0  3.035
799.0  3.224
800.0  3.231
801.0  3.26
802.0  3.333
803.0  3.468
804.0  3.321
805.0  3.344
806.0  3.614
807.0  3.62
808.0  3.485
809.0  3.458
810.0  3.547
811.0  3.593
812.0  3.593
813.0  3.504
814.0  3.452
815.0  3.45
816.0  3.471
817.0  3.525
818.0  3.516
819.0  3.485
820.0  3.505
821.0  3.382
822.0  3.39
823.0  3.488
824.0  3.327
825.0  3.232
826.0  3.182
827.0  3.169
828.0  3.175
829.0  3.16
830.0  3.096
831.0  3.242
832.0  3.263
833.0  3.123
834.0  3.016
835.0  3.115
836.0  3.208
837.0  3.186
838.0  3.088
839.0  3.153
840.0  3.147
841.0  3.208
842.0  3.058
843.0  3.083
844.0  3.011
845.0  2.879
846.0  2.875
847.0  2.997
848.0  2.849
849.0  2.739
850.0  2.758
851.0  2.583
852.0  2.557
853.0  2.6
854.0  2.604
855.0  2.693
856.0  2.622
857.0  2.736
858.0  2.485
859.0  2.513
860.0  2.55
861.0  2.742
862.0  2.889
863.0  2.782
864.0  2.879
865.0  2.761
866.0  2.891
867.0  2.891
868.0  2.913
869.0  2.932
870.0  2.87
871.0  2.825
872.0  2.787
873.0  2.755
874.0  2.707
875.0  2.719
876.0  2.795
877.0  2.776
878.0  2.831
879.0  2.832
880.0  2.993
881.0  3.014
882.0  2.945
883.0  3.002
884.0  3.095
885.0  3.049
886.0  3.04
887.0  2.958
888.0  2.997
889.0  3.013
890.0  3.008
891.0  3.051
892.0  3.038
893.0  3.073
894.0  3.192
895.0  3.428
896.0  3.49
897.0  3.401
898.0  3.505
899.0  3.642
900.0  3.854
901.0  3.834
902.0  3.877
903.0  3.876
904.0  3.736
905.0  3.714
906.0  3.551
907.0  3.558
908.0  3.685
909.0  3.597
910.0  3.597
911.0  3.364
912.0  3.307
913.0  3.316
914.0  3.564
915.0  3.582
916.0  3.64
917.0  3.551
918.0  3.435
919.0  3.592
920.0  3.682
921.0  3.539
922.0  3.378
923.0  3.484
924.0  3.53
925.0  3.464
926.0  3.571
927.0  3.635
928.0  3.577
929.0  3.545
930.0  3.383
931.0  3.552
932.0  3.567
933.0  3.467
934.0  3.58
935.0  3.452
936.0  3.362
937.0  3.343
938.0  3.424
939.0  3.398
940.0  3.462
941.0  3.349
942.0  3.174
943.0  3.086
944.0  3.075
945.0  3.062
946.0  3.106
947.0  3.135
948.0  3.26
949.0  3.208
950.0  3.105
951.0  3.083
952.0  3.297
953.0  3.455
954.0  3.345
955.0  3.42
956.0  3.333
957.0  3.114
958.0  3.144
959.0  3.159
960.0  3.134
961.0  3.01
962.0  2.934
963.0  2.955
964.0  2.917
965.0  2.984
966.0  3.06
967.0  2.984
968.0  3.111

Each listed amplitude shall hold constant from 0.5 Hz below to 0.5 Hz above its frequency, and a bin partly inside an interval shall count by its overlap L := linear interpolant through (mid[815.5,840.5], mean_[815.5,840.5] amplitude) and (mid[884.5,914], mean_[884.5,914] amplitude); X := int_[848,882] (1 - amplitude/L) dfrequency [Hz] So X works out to 5.88 Hz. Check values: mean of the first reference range 3.27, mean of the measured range 2.76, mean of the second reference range 3.41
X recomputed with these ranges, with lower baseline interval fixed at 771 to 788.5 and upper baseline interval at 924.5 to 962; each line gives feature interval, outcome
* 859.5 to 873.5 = 1.5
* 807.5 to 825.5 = -2.5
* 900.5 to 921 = -2.2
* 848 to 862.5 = 2.2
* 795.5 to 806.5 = -0.9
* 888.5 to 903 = -0.8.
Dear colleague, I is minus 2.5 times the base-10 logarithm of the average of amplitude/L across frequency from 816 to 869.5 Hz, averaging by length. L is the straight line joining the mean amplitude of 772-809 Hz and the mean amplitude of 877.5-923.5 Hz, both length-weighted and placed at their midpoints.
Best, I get 0.07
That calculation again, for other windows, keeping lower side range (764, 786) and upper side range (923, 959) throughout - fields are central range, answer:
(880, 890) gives 0.08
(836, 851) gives 0.06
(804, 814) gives -0.14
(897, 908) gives -0.13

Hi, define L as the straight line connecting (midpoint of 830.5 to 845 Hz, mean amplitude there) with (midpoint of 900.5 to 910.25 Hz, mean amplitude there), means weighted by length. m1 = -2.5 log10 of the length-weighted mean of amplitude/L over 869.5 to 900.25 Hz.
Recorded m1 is 0.16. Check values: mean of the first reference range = 3.13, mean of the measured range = 3.05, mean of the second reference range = 3.71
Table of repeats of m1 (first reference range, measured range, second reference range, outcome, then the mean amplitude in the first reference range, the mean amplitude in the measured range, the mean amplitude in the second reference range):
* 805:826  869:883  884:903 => 0.177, 3.47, 2.84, 3.31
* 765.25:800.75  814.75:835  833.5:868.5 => -0.137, 2.99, 3.3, 2.86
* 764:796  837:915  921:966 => 0.037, 2.99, 3.07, 3.3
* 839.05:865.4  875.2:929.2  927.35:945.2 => -0.070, 2.8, 3.36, 3.39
